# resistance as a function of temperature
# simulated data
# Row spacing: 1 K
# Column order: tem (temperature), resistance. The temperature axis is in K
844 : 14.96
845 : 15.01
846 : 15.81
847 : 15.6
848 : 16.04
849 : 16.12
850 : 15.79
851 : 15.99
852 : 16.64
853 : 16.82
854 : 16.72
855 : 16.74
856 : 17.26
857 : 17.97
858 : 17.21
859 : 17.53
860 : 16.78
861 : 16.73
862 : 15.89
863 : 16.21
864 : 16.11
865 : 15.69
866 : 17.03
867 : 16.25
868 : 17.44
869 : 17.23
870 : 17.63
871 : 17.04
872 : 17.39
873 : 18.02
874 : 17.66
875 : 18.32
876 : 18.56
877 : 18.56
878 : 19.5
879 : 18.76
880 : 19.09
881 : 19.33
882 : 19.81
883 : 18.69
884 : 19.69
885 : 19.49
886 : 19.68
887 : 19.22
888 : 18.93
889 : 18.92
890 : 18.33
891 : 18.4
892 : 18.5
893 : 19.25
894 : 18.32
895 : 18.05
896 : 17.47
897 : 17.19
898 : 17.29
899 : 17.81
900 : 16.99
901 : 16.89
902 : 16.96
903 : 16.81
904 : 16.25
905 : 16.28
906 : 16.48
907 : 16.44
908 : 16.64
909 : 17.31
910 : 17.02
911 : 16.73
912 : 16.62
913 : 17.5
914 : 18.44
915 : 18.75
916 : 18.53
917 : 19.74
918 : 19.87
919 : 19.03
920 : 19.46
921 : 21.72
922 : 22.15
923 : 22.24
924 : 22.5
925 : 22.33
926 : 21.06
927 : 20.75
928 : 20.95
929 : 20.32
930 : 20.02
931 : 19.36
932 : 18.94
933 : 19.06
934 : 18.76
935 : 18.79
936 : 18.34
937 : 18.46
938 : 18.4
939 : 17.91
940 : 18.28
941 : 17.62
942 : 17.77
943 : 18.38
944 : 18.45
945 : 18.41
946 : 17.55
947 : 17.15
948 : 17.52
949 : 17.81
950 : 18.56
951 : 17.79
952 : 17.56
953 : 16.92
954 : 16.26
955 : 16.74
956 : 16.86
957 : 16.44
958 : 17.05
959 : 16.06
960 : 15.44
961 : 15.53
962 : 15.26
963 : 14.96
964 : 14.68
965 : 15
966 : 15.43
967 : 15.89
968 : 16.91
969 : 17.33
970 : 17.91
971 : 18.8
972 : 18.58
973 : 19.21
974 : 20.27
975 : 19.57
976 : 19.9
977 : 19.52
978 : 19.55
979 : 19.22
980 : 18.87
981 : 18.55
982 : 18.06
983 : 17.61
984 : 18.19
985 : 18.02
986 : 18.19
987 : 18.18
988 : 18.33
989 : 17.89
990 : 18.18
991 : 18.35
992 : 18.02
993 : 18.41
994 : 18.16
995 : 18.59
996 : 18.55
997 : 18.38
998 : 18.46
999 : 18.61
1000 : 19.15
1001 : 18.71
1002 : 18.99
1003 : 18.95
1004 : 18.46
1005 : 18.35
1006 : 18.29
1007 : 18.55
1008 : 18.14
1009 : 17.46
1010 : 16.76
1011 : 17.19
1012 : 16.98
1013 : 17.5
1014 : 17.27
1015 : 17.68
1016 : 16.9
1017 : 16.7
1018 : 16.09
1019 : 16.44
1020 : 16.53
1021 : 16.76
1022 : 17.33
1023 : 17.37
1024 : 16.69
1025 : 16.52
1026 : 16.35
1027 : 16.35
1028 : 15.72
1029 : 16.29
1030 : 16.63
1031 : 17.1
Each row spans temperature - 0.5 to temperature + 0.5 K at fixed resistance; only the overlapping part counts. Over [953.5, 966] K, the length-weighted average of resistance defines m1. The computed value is 15.8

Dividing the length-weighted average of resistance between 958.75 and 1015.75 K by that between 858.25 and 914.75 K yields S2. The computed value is 1.01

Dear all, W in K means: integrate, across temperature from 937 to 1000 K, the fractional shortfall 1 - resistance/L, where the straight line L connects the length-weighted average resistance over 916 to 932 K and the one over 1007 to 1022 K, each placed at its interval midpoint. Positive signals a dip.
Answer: 3.6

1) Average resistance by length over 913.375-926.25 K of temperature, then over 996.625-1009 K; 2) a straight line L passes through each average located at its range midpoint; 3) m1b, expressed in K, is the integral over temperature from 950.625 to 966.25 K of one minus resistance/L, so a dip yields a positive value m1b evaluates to 2.7 K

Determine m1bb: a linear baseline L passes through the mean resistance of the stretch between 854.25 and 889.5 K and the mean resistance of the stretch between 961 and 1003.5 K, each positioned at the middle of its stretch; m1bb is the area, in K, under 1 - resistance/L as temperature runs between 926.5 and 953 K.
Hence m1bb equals -0.82 K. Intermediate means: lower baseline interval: 17.9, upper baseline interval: 18.1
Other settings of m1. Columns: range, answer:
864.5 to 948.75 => 18.5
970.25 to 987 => 18.8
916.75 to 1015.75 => 18.3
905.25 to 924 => 18.7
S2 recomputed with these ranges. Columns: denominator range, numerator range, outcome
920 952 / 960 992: 0.92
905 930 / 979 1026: 0.93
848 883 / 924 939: 1.14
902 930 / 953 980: 0.91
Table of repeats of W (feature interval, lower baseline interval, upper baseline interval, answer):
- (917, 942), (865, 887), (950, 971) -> -3.93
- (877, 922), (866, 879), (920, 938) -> 1.61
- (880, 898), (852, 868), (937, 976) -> -1.95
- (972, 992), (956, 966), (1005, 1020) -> -2.92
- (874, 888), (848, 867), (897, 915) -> -1.89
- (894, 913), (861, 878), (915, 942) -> 1.69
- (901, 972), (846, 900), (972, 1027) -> -0.56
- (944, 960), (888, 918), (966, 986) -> 0.84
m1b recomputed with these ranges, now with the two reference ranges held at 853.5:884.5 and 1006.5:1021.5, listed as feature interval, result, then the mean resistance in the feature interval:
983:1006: -1.6 K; 18.4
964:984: -1.0 K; 18.1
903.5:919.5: -0.1 K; 17.6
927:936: -1.1 K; 19.5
